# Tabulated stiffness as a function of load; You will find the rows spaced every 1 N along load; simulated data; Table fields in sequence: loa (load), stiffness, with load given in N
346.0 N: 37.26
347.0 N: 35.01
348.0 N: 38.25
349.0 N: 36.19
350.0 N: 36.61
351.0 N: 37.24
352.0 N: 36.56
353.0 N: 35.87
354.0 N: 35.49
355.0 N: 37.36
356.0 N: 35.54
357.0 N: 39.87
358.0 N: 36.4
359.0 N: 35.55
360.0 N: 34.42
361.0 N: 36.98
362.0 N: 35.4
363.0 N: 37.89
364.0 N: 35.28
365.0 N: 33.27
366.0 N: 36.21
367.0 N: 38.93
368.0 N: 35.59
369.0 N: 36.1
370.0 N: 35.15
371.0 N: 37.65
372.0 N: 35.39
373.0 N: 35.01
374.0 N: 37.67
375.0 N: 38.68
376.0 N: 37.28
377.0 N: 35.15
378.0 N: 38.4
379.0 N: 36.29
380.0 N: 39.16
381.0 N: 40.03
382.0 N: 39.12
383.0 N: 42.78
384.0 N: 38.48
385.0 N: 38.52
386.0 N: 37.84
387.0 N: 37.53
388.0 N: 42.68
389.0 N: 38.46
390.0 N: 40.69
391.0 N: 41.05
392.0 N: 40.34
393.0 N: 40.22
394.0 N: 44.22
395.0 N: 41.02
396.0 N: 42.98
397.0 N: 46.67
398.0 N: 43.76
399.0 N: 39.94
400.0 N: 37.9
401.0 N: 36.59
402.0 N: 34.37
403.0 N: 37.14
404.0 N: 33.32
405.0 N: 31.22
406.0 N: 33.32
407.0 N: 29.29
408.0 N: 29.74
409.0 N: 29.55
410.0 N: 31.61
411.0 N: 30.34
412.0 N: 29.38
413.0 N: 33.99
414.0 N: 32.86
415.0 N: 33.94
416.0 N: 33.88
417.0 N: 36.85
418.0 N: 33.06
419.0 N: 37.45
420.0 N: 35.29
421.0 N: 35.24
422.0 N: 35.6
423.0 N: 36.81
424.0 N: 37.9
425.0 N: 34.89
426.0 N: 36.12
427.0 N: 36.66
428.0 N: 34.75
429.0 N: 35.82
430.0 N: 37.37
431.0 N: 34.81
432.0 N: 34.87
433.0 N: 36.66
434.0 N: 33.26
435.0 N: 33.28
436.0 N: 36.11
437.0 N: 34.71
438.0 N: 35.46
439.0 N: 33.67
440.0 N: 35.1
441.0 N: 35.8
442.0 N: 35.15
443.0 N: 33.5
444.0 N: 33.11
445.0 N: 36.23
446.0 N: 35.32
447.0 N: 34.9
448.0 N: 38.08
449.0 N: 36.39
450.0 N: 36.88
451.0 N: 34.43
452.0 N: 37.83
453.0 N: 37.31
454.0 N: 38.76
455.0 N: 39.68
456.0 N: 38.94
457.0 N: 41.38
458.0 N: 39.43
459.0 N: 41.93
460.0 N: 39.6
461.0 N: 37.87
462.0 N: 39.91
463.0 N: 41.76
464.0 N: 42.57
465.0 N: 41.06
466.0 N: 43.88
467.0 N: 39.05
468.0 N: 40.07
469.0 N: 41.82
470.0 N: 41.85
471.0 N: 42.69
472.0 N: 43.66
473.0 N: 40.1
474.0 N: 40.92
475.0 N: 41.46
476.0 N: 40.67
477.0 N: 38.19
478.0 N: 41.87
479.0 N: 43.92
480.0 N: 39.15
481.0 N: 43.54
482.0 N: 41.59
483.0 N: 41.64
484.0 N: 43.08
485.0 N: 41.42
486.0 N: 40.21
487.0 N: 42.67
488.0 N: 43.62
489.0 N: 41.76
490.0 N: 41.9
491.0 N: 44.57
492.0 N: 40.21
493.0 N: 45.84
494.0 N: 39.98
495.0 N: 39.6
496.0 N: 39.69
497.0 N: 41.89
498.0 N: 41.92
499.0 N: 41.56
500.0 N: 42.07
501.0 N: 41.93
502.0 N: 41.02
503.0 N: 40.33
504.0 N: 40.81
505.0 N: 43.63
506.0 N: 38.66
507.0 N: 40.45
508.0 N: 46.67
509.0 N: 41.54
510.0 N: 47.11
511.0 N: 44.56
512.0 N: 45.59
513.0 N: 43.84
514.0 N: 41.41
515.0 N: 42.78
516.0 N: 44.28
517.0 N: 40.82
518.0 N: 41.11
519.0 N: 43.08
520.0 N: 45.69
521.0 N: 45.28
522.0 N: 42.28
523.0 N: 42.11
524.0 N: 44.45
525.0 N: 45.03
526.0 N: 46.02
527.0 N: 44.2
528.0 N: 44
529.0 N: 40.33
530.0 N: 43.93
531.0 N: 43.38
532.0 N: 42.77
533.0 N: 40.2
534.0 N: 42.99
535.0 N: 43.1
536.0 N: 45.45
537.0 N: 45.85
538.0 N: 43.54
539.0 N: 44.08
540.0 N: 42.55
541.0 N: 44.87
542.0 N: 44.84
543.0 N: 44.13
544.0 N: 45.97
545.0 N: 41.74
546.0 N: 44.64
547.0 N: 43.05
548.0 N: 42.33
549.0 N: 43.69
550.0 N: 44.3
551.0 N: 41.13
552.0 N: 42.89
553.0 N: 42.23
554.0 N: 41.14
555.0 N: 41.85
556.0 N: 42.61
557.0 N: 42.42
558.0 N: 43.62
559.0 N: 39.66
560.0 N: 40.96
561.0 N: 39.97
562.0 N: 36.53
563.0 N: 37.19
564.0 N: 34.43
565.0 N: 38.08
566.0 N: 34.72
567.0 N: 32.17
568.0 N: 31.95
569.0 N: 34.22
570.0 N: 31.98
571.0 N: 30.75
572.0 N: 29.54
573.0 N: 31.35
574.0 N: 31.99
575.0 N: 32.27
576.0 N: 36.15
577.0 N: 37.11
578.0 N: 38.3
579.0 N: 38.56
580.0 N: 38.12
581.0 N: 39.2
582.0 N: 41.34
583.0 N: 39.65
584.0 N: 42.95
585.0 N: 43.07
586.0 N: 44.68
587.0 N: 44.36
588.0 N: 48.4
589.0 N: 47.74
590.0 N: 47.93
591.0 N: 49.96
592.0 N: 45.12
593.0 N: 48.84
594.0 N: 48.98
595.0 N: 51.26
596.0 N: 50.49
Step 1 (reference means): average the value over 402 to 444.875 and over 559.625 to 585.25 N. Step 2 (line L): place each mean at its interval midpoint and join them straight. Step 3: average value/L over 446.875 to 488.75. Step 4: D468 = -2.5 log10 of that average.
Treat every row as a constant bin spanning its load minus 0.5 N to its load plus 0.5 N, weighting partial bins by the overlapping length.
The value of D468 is -0.16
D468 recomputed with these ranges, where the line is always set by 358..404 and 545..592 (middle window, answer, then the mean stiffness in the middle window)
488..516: -0.084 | 42.3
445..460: 0.024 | 37.9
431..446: 0.115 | 34.8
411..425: 0.115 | 34.6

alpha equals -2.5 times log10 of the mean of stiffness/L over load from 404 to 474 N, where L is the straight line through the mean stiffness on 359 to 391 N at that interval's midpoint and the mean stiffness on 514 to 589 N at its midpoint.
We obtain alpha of 0.07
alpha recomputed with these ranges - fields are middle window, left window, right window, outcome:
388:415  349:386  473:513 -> 0.05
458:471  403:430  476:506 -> -0.06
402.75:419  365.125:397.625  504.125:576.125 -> 0.20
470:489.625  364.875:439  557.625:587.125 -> -0.14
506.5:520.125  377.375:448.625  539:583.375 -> -0.14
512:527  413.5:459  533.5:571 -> -0.11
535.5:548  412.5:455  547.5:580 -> -0.18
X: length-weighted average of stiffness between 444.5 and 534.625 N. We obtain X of 41.5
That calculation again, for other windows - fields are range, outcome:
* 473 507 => 41.5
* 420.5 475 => 37.6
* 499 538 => 43.1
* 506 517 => 43.5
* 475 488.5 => 41.7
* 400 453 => 34.7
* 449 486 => 40.5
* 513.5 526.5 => 43.4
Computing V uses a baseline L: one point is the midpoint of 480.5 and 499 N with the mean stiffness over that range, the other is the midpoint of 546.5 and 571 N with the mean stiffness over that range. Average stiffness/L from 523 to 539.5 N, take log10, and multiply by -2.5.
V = -0.088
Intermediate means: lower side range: 41.9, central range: 43.7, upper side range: 39.1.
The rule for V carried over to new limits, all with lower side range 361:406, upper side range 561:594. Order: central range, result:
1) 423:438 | 0.081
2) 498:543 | -0.120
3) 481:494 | -0.102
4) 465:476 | -0.082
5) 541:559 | -0.113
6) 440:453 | 0.079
